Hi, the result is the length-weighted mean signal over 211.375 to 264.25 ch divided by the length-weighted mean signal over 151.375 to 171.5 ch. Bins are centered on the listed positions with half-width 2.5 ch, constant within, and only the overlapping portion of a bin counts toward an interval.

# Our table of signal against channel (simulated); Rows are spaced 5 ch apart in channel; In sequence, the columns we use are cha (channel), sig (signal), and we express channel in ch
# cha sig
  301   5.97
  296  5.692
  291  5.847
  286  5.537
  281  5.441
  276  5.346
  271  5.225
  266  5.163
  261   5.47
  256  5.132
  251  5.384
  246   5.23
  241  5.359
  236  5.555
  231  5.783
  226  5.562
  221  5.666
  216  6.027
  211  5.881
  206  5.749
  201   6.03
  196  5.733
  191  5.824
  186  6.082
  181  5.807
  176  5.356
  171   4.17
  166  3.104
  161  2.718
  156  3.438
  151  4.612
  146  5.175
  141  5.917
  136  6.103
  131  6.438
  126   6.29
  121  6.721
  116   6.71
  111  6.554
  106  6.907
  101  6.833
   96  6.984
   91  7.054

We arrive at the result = 1.6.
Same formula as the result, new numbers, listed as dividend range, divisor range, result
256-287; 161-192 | 1.10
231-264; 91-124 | 0.79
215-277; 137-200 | 1.11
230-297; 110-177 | 1.04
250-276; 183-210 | 0.90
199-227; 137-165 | 1.33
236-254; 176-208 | 0.92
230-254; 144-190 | 1.20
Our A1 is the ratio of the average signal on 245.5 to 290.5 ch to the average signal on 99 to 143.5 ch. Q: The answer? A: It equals 0.82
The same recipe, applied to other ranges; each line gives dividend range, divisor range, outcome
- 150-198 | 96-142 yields 0.71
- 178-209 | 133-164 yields 1.26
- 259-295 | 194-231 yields 0.94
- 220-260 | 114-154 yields 0.92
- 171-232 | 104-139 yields 0.88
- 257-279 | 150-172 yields 1.51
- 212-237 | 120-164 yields 1.10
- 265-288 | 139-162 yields 1.20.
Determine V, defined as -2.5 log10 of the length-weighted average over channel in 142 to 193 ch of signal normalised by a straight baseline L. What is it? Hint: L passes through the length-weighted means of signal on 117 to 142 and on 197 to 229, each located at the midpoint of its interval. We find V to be 0.29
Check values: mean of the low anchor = 6.34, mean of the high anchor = 5.81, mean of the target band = 4.65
